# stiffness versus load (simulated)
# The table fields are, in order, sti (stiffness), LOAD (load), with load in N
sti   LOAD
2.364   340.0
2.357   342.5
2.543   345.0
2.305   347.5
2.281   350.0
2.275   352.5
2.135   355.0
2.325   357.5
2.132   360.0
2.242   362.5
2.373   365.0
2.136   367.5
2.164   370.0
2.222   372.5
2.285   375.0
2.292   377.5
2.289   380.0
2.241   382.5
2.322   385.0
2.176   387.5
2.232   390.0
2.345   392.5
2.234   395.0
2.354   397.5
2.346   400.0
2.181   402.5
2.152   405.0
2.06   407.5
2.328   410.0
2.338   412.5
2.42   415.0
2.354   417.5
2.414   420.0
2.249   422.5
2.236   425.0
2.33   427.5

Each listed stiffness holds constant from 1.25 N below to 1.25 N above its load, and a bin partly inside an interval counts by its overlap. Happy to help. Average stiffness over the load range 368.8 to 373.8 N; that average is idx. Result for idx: 2.19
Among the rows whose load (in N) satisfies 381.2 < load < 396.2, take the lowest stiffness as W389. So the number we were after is 2.176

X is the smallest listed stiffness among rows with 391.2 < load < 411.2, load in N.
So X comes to 2.06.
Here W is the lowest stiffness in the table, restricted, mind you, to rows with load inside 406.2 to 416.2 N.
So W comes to 2.06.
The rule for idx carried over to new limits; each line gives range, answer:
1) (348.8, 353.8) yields 2.28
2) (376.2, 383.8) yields 2.27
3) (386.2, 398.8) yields 2.27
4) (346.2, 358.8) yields 2.26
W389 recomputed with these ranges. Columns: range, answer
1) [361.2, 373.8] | 2.136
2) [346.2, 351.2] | 2.281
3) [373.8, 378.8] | 2.285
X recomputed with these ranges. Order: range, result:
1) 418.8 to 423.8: 2.249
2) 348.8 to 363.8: 2.132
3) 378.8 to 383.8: 2.241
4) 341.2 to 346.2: 2.357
